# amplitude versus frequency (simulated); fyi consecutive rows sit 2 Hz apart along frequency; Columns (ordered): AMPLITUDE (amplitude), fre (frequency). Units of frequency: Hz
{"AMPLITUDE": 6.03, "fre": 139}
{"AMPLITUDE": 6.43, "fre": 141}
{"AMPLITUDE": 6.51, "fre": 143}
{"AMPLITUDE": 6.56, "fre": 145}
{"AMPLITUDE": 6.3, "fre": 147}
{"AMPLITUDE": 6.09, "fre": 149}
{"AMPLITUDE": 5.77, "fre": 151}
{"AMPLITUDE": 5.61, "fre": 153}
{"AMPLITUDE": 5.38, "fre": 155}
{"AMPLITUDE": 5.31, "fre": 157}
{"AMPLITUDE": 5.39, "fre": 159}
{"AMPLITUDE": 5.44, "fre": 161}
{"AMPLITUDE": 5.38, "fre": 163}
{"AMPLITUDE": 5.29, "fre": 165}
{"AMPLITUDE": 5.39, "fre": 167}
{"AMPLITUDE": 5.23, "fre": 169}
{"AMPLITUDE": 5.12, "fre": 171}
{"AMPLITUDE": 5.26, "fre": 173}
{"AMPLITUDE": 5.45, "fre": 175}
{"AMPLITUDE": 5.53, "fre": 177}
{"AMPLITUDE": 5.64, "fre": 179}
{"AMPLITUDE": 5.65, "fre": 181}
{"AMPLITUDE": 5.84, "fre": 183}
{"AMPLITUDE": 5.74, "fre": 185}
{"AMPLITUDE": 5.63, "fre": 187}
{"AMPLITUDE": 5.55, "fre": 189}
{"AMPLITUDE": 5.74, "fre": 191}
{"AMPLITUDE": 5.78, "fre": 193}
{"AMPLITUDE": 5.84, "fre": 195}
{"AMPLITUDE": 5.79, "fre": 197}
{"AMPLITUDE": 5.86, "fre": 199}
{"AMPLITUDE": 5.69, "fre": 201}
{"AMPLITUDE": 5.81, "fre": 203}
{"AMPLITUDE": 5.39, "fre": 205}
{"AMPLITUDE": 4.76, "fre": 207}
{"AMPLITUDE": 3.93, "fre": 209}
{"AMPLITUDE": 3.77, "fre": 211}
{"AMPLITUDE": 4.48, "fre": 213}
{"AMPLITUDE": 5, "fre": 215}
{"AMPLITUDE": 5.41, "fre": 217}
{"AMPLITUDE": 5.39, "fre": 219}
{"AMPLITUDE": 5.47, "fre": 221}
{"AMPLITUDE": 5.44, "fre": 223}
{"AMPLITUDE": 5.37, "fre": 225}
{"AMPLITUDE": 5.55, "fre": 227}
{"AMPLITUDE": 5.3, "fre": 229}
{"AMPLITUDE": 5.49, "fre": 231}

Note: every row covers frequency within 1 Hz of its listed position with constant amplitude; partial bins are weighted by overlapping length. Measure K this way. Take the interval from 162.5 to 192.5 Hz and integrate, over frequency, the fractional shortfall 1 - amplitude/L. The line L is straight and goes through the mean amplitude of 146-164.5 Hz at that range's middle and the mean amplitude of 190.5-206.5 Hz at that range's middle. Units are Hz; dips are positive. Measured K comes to 0.9 Hz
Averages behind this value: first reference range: 5.62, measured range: 5.5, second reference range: 5.71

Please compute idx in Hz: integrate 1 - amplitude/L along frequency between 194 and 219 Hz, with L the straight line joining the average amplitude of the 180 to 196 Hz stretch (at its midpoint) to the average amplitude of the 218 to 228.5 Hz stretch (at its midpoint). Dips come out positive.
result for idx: 1.89 Hz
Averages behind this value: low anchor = 5.72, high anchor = 5.44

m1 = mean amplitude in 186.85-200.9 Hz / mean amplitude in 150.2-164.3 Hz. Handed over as 1.05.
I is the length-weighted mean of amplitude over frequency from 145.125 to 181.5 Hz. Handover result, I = 5.54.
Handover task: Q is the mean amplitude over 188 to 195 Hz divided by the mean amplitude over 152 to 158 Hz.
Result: 1.1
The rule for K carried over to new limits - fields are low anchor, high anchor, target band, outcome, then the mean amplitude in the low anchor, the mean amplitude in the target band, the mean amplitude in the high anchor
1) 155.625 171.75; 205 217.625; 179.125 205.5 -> -4.5 Hz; 5.32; 5.72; 4.6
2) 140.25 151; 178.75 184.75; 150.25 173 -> 2.5 Hz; 6.32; 5.38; 5.72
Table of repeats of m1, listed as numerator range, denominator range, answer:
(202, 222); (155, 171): 0.93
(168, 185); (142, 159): 0.93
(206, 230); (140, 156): 0.82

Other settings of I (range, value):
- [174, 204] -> 5.7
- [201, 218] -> 4.87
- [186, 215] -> 5.28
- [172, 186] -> 5.59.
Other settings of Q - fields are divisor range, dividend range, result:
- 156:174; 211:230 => 0.98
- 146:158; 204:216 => 0.79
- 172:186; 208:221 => 0.85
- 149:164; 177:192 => 1.03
